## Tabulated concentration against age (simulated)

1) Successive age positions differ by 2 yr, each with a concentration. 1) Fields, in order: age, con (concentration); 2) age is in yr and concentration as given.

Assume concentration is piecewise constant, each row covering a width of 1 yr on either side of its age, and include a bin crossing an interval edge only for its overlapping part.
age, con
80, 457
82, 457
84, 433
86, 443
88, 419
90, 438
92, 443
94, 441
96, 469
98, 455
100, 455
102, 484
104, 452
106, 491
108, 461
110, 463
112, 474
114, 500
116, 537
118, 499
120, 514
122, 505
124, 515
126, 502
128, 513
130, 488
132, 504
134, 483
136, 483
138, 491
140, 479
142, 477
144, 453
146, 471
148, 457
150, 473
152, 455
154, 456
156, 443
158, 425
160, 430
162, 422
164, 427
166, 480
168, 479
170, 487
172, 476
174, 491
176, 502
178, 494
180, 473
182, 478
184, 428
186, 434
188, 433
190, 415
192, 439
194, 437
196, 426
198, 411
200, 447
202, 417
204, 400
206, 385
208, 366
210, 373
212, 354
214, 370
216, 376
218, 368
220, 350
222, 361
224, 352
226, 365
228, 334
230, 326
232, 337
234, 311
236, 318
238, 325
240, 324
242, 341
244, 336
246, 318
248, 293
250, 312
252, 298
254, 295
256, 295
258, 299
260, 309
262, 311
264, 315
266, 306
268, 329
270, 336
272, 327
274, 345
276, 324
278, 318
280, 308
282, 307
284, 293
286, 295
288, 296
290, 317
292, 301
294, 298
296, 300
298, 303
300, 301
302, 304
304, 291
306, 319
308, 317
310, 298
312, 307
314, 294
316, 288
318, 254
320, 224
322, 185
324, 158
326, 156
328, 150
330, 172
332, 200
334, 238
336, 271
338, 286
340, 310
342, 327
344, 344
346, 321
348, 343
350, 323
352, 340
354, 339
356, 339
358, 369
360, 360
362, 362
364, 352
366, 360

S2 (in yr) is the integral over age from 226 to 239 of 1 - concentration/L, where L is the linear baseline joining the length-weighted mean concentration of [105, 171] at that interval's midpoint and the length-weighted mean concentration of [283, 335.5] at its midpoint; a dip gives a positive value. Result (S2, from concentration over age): 1.13 yr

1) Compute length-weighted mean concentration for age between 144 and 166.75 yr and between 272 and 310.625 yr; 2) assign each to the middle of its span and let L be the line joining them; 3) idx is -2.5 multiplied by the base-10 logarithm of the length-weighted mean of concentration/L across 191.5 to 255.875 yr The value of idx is 0.07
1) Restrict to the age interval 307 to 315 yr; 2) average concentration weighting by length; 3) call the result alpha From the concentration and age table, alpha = 304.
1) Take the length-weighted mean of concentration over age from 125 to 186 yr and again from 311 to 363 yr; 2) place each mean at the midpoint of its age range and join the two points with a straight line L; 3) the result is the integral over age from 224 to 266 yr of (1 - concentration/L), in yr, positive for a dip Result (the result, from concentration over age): 6.41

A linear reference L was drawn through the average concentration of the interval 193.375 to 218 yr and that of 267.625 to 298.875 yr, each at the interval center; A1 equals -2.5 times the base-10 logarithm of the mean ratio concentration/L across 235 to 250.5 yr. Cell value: 0.11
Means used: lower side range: 395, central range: 321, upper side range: 312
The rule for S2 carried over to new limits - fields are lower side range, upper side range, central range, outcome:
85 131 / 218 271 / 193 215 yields -1.74 yr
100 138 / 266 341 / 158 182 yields -1.96 yr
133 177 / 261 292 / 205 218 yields 0.82 yr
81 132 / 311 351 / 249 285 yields 0.72 yr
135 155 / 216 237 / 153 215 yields -3.97 yr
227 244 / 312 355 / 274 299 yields -1.02 yr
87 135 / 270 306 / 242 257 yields 1.60 yr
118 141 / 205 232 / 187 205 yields -1.41 yr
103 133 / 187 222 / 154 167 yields 0.21 yr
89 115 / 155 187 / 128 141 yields -0.78 yr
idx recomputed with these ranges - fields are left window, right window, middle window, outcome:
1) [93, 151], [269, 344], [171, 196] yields -0.10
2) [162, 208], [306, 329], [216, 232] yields 0.10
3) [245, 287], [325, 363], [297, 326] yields 0.11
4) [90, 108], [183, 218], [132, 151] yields -0.09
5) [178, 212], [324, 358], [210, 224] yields 0.11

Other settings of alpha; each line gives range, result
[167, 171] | 483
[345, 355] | 333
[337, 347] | 318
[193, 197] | 432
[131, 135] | 494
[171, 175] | 484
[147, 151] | 465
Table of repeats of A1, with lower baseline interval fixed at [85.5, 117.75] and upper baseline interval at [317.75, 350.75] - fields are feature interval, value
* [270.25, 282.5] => -0.07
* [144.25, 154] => -0.10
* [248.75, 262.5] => 0.07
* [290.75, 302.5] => -0.06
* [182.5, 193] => -0.12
